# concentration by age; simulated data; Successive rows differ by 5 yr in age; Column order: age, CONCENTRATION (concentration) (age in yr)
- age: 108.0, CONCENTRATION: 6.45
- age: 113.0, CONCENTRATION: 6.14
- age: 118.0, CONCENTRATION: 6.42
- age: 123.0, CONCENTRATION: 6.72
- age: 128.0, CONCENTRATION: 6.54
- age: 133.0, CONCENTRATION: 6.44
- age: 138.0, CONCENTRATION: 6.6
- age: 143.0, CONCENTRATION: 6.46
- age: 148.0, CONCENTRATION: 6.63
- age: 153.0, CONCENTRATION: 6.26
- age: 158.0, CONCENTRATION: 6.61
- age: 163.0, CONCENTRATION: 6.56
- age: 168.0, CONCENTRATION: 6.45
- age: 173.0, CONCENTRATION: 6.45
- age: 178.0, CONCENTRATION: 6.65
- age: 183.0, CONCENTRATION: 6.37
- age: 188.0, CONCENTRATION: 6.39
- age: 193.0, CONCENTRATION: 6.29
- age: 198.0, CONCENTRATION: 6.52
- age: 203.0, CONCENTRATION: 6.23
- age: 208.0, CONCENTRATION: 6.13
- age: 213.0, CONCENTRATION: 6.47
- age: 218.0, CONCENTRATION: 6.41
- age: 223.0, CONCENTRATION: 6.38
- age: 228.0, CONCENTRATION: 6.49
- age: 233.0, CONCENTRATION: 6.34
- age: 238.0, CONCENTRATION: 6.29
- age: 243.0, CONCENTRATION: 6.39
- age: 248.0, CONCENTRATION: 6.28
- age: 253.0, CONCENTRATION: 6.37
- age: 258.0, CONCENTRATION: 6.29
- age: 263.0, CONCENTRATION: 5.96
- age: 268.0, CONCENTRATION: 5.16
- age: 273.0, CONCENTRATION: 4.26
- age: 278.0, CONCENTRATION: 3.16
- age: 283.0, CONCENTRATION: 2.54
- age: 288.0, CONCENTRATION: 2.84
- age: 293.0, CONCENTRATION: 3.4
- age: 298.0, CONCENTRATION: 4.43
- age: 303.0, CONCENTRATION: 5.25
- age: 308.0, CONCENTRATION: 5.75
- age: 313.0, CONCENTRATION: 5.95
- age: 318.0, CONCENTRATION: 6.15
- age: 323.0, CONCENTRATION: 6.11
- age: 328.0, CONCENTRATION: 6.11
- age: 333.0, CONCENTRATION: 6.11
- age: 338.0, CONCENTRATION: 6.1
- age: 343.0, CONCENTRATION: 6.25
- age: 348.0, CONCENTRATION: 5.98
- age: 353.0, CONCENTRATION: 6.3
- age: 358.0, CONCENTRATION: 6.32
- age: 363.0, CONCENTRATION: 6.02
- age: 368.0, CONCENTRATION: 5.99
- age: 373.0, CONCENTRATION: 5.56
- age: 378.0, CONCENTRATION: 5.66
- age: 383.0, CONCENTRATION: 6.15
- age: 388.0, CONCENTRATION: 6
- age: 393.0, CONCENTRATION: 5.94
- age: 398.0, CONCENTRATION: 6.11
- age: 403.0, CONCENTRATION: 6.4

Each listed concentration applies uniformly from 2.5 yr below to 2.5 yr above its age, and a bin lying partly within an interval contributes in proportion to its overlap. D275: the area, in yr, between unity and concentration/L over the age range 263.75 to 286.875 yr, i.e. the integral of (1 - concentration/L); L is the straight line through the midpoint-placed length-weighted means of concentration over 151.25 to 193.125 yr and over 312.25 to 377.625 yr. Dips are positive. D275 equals 8.7 yr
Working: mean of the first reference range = 6.46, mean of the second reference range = 6.06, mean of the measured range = 3.89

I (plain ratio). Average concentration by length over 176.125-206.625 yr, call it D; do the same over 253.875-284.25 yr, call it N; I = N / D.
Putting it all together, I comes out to 0.7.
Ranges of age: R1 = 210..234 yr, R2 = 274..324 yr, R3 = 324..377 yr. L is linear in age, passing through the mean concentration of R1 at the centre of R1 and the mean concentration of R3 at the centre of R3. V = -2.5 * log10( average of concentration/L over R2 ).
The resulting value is 0.35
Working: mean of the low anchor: 6.42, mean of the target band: 4.5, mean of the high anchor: 6.06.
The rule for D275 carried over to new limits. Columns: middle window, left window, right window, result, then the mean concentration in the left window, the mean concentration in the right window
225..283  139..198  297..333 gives 4.5 yr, 6.47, 5.76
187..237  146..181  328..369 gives 0.4 yr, 6.51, 6.14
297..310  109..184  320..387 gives 2.0 yr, 6.49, 6.05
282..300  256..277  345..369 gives 7.1 yr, 5.24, 6.13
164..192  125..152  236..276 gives -0.7 yr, 6.52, 5.84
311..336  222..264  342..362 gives 0.6 yr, 6.32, 6.2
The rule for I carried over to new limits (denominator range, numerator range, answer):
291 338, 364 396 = 1.07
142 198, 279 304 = 0.55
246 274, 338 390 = 1.04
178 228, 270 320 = 0.68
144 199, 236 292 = 0.77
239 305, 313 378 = 1.26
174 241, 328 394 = 0.95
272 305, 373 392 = 1.61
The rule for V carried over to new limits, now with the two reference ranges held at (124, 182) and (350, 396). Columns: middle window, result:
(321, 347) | -0.01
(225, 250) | -0.01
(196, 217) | 0.01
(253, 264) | 0.01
